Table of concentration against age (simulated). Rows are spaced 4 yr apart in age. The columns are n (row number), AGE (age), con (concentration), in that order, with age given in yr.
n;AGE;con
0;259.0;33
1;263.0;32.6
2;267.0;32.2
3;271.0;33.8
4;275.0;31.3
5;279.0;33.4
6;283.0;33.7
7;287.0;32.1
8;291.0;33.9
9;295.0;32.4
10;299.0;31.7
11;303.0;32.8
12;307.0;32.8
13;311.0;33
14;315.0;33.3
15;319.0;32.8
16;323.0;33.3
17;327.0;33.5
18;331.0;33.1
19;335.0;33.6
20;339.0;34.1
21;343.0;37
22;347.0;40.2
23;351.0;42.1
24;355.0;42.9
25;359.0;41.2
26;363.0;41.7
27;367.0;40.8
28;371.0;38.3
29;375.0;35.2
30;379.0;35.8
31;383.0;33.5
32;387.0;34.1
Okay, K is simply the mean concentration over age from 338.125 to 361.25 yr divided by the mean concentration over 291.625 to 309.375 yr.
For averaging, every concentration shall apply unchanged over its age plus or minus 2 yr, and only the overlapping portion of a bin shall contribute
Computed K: 1.22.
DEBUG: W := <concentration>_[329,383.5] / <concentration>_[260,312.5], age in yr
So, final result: 1.16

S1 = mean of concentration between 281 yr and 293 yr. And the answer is 33.2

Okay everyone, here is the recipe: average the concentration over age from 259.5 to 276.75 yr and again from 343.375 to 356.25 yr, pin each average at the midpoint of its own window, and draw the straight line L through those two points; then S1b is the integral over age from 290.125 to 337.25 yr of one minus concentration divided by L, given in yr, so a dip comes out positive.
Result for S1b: 5.38 yr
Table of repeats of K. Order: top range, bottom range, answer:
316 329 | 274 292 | 1.01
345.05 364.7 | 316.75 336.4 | 1.25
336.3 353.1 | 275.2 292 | 1.16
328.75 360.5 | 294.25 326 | 1.16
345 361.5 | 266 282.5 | 1.27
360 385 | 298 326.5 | 1.15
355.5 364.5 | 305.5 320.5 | 1.26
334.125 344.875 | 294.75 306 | 1.08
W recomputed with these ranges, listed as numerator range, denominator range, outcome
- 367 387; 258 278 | 1.11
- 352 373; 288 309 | 1.26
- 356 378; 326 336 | 1.18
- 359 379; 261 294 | 1.18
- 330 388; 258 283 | 1.15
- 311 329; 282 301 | 1.01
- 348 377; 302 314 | 1.22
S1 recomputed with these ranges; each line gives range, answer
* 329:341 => 33.6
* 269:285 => 33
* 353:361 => 42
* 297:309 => 32.4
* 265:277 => 32.4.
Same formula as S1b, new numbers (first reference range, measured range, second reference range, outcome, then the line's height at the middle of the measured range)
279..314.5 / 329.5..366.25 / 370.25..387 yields -4.5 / 34.4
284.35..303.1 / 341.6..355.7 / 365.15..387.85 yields -2.2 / 35.1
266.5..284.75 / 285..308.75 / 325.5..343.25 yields 0.5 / 33.3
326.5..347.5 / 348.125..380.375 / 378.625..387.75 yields -4.9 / 34.6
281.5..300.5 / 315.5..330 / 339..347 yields 0.9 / 35.4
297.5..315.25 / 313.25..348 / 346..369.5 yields 2.3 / 36.8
